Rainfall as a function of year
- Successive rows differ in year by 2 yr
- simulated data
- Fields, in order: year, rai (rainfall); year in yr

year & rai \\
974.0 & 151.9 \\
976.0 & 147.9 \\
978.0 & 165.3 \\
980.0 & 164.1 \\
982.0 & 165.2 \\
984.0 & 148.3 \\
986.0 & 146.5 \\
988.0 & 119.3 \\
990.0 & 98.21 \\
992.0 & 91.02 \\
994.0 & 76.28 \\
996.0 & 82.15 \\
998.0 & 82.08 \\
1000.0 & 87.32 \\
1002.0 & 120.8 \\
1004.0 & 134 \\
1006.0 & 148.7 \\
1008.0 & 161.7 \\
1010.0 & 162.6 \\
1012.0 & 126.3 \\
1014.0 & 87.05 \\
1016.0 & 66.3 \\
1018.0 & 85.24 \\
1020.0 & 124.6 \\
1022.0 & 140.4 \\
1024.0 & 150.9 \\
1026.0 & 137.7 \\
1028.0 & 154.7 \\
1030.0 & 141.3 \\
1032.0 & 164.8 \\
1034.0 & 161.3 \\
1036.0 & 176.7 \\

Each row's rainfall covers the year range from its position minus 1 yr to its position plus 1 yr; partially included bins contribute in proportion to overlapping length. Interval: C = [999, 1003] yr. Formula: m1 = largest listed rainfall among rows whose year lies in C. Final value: 120.8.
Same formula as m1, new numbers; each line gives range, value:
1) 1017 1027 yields 150.9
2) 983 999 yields 148.3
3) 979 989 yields 165.2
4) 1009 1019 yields 162.6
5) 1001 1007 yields 148.7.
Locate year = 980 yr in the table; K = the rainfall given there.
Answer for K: 164.1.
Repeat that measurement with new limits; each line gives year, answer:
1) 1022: 140.4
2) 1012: 126.3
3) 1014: 87.05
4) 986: 146.5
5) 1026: 137.7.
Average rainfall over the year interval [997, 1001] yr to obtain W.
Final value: 84.7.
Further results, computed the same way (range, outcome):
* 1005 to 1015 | 137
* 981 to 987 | 153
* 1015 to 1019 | 75.8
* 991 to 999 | 82.9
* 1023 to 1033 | 150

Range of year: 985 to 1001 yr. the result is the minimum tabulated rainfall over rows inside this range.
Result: 76.28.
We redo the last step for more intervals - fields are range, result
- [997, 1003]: 82.08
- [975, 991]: 98.21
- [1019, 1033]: 124.6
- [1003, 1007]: 134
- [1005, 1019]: 66.3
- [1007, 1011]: 161.7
